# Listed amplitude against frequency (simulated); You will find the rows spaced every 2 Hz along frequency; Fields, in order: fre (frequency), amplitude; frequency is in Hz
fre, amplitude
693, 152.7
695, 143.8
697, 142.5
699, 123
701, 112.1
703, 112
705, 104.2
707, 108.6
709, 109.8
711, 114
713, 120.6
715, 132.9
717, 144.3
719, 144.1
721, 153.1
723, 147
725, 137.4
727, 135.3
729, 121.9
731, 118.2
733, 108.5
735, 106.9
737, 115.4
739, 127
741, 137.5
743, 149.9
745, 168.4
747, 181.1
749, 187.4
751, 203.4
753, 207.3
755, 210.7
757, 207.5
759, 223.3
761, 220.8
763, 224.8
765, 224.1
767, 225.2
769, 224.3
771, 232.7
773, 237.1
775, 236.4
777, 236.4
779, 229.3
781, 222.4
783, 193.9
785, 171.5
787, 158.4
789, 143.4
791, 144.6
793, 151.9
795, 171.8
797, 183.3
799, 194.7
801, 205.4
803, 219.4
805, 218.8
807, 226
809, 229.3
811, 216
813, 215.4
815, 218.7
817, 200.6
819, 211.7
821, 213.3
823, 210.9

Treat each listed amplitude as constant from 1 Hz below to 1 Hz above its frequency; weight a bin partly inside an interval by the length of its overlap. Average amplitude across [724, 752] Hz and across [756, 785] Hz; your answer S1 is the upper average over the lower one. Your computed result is 1.56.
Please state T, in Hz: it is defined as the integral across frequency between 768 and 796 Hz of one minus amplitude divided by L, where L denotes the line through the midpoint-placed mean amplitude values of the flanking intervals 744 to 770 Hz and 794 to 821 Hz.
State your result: 1.6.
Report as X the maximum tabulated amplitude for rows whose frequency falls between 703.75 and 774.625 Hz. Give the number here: 237.1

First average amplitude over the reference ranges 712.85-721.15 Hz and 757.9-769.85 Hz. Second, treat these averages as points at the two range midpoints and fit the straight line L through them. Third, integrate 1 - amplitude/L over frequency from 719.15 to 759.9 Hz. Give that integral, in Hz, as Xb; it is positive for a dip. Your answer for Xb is 5.4 Hz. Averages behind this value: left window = 139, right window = 224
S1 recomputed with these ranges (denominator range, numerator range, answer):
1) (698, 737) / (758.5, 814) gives 1.67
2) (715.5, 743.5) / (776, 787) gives 1.57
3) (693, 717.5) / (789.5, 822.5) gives 1.63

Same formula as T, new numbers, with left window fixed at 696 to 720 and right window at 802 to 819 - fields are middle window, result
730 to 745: 2.4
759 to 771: -3.4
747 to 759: -2.8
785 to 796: 2.4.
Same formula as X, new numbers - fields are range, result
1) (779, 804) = 229.3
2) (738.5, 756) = 210.7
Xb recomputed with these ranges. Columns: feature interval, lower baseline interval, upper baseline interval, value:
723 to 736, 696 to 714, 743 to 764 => 2.9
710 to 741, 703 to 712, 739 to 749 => 0.8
